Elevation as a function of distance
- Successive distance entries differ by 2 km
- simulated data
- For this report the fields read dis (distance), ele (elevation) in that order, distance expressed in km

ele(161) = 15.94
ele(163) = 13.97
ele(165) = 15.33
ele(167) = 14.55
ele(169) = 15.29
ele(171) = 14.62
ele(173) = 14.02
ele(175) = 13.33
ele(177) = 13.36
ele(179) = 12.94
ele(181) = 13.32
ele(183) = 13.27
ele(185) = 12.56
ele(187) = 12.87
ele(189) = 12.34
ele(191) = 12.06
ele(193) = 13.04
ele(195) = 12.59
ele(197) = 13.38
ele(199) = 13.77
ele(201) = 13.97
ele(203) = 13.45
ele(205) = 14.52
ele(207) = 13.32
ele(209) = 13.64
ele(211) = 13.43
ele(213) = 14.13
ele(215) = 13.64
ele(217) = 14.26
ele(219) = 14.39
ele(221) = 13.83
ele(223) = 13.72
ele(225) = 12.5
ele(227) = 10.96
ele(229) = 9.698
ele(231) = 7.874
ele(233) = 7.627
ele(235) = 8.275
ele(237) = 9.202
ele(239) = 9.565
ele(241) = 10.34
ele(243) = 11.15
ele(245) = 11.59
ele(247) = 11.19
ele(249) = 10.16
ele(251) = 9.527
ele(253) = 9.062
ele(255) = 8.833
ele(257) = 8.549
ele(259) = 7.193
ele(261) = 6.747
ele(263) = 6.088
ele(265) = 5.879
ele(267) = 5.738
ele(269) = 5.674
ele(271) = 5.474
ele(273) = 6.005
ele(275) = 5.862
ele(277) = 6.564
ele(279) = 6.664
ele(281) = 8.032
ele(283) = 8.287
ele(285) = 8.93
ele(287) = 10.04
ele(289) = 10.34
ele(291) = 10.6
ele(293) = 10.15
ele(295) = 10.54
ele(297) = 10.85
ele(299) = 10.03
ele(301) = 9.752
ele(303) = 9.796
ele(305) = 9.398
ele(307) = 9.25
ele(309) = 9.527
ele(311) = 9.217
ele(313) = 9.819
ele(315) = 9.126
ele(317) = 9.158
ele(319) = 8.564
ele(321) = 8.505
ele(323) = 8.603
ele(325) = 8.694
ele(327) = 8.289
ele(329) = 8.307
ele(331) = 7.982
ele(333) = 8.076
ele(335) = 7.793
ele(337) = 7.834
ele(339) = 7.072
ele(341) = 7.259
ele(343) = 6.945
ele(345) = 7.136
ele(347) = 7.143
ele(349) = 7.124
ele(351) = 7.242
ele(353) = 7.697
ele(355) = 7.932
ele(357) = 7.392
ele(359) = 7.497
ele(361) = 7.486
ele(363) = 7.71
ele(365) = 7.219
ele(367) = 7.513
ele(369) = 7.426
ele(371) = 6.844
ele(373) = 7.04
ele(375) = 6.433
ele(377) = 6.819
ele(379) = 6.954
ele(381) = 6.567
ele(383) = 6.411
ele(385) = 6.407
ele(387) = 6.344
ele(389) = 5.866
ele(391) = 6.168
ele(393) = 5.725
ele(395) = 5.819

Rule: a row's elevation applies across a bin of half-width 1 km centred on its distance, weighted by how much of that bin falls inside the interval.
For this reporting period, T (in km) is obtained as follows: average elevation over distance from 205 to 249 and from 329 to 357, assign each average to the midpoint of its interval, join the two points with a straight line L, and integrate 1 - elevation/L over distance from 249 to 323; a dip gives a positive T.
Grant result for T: 7.5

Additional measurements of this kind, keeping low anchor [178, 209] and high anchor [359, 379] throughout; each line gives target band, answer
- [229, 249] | 3.3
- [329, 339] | 0.6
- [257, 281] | 9.6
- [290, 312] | -1.0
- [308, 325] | -0.1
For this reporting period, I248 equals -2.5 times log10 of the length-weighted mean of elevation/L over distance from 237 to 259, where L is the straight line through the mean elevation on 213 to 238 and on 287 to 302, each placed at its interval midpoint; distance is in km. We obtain 0.13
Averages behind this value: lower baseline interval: 11.4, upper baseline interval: 10.3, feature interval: 9.83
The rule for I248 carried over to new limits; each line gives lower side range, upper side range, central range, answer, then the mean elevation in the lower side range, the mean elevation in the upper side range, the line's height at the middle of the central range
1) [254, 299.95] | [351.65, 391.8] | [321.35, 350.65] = -0.054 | 7.96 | 6.99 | 7.36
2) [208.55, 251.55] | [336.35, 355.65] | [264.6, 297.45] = 0.192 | 11.4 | 7.32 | 9.6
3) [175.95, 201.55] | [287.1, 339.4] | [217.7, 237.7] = 0.092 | 13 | 9.17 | 11.8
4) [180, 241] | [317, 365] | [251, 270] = 0.420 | 12.3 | 7.77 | 10.6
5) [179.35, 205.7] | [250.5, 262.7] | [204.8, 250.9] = -0.117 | 13.1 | 8.14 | 10.4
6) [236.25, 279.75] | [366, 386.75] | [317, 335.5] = -0.142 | 8.05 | 6.82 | 7.34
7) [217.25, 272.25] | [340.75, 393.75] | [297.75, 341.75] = -0.110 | 9.34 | 6.98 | 7.89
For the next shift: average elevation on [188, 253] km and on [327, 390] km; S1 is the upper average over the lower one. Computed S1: 0.61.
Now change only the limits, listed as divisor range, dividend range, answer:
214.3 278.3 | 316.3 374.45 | 0.83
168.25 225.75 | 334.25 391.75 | 0.52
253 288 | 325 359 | 1.06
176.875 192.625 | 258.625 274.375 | 0.47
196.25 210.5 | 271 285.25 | 0.51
